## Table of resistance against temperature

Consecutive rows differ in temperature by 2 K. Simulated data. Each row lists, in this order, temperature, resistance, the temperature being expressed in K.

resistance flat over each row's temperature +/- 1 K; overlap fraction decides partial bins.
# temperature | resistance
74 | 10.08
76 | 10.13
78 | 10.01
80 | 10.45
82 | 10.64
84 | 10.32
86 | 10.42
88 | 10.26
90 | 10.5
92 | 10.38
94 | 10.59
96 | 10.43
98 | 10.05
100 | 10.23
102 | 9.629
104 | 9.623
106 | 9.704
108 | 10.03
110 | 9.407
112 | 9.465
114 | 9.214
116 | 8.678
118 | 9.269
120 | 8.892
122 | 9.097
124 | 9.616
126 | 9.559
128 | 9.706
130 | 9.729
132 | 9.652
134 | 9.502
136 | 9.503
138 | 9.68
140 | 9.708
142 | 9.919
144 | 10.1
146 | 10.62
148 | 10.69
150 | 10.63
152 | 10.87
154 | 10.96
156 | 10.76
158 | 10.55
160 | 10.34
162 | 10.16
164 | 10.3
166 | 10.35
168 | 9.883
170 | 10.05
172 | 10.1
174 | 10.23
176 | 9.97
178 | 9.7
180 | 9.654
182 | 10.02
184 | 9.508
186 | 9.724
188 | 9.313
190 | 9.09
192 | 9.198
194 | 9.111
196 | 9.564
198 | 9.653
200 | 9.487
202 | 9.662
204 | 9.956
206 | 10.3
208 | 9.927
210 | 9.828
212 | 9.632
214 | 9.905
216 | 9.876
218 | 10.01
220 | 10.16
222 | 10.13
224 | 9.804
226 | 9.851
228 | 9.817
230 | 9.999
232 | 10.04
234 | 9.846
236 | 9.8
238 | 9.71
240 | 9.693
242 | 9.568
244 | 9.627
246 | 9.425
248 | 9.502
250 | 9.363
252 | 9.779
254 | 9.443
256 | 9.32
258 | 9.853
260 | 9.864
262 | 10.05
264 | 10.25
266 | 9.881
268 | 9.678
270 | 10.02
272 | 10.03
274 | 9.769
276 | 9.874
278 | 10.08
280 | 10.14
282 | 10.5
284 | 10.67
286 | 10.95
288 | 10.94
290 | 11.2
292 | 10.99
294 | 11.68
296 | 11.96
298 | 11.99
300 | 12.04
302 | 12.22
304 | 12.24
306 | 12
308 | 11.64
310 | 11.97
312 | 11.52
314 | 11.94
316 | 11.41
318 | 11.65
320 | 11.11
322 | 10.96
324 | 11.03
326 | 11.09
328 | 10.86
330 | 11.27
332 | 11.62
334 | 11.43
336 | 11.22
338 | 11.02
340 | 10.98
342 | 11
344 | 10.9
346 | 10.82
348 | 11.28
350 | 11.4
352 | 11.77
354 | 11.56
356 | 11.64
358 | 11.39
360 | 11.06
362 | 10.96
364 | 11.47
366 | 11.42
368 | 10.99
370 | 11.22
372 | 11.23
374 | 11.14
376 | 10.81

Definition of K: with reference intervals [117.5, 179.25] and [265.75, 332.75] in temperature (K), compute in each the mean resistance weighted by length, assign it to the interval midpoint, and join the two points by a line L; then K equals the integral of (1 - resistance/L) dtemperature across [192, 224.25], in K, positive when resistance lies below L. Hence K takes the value 2.0 K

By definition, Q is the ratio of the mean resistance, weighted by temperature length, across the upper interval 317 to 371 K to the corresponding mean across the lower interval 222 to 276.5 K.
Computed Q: 1.15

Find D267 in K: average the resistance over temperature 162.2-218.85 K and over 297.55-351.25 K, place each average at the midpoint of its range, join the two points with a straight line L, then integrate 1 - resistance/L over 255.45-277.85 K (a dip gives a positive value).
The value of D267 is 1.7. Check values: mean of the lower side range 9.79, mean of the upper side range 11.4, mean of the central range 9.89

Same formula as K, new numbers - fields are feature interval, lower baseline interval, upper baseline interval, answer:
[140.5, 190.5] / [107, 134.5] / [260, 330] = -1.7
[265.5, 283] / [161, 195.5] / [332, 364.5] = 1.0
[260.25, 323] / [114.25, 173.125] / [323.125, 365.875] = -0.6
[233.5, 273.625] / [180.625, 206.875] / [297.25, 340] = 3.0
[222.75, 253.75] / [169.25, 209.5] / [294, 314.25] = 2.7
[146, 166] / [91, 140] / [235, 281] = -1.8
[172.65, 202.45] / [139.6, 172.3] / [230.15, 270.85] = 1.7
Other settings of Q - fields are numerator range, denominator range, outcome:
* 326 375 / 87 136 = 1.16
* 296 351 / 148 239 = 1.15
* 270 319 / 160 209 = 1.14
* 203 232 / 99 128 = 1.05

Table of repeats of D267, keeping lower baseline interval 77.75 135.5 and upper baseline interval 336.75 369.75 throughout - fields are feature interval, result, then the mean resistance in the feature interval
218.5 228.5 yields 0.50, 9.96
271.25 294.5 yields 0.60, 10.6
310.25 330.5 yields -0.49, 11.3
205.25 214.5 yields 0.45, 9.91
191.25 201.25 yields 0.89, 9.41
